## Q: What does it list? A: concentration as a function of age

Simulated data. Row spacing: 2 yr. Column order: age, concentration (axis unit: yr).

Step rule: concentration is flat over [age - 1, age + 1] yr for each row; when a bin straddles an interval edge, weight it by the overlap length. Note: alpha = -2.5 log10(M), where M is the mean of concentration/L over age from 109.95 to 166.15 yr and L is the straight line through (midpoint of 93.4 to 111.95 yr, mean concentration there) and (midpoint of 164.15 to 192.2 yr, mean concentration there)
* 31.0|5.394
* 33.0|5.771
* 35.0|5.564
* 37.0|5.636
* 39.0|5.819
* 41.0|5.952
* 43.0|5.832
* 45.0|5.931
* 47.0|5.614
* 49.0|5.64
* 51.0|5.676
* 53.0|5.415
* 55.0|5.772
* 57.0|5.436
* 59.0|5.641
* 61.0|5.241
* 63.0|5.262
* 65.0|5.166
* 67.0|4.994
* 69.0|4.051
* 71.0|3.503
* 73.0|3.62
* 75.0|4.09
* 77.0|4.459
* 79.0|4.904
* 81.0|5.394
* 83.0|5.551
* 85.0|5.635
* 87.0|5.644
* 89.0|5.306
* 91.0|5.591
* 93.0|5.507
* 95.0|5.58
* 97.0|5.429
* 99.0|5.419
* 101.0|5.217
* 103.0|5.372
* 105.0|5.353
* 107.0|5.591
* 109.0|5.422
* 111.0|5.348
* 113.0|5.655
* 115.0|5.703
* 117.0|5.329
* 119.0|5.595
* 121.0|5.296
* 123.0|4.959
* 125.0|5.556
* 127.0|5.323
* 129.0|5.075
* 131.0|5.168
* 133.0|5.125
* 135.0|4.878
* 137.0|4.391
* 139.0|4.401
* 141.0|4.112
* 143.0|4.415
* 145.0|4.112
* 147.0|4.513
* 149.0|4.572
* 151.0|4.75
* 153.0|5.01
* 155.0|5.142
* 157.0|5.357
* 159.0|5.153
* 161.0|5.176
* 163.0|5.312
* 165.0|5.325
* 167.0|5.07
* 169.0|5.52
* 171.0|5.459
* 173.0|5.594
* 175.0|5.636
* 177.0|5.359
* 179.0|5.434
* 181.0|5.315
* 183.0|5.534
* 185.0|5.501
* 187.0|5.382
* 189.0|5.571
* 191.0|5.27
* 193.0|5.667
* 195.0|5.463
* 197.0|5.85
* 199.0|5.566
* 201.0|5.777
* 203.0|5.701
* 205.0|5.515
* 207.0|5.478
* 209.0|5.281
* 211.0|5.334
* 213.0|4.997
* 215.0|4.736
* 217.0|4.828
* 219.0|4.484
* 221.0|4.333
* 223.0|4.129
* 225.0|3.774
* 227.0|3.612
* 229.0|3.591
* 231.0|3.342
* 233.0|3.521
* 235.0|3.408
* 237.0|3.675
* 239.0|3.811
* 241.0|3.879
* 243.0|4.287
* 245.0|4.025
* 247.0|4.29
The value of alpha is 0.08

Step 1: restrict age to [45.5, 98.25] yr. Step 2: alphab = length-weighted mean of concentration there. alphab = 5.17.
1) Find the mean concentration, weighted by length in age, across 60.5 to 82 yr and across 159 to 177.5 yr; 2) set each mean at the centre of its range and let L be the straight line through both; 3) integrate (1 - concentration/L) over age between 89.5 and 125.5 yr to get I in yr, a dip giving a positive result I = -4.1 yr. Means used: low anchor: 4.59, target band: 5.44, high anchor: 5.37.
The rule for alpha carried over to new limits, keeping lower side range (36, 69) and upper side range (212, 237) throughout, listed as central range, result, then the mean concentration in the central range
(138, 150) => 0.091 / 4.35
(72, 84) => 0.137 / 4.67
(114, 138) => -0.066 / 5.2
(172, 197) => -0.244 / 5.49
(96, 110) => -0.065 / 5.4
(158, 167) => -0.143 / 5.22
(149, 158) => -0.080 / 5.01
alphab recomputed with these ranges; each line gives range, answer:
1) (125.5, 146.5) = 4.72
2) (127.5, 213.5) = 5.19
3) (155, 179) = 5.35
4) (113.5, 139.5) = 5.16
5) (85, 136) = 5.38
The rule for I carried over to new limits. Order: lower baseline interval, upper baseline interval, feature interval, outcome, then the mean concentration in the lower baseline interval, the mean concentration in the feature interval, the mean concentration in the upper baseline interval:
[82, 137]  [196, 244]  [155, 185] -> -2.8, 5.38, 5.37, 4.54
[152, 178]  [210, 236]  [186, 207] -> -4.0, 5.32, 5.57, 4.16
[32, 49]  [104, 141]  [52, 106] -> 3.5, 5.76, 5.13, 5.2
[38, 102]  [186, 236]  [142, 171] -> 0.1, 5.26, 4.98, 4.82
